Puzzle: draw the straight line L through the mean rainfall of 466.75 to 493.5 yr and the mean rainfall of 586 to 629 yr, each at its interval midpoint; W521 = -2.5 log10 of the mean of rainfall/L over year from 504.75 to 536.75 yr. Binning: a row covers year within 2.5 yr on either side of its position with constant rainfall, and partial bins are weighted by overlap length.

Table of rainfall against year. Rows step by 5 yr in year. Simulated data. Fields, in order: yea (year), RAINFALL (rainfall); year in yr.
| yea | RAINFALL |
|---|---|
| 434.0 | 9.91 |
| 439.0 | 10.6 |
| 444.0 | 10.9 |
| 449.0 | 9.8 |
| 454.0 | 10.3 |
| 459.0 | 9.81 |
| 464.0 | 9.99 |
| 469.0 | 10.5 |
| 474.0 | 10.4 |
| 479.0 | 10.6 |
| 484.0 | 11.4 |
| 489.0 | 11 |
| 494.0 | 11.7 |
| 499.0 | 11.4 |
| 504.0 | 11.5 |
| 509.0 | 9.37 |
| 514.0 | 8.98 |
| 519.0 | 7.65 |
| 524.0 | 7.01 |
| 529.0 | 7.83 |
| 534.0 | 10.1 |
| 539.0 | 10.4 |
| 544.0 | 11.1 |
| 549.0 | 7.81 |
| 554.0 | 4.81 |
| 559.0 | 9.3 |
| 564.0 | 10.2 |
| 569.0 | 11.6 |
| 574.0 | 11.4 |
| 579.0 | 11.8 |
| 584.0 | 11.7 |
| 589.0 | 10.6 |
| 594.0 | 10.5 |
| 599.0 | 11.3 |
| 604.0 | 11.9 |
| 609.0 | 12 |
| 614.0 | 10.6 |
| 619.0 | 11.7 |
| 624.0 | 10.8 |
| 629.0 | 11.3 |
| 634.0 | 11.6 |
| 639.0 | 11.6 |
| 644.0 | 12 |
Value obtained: 0.25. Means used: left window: 10.9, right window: 11.2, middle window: 8.67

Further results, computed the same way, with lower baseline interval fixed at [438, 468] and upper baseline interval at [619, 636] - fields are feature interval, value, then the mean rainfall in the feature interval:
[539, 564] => 0.24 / 8.66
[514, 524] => 0.33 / 7.82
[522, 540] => 0.22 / 8.76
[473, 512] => -0.05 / 10.9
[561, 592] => -0.02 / 11.2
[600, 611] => -0.07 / 11.9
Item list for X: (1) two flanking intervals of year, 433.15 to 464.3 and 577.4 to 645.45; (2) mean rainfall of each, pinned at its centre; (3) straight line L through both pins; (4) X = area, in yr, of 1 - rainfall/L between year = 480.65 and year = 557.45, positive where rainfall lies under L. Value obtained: 8.7 yr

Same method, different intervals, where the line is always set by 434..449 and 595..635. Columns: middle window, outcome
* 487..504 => -1.0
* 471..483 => 0.0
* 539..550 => 1.1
